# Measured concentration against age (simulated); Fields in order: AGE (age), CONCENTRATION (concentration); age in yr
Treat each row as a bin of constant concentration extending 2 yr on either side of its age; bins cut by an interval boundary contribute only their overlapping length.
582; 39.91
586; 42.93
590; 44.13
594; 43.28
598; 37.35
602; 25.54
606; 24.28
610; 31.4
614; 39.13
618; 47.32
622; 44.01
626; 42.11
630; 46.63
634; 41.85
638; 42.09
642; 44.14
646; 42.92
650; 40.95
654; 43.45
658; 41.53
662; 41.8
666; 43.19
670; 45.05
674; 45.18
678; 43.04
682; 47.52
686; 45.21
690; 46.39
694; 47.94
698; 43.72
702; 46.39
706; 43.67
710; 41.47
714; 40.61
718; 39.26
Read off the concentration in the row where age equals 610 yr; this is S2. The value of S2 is 31.4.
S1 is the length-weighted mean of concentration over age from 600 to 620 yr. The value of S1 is 33.5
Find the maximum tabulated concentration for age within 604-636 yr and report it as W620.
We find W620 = 47.32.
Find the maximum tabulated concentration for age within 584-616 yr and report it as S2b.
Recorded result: 44.13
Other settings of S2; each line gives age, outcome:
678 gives 43.04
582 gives 39.91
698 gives 43.72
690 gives 46.39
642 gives 44.14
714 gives 40.61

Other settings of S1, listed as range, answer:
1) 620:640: 43.3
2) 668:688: 45.2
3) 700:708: 45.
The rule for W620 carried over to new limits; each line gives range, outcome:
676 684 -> 47.52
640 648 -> 44.14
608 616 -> 39.13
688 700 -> 47.94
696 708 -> 46.39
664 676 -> 45.18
